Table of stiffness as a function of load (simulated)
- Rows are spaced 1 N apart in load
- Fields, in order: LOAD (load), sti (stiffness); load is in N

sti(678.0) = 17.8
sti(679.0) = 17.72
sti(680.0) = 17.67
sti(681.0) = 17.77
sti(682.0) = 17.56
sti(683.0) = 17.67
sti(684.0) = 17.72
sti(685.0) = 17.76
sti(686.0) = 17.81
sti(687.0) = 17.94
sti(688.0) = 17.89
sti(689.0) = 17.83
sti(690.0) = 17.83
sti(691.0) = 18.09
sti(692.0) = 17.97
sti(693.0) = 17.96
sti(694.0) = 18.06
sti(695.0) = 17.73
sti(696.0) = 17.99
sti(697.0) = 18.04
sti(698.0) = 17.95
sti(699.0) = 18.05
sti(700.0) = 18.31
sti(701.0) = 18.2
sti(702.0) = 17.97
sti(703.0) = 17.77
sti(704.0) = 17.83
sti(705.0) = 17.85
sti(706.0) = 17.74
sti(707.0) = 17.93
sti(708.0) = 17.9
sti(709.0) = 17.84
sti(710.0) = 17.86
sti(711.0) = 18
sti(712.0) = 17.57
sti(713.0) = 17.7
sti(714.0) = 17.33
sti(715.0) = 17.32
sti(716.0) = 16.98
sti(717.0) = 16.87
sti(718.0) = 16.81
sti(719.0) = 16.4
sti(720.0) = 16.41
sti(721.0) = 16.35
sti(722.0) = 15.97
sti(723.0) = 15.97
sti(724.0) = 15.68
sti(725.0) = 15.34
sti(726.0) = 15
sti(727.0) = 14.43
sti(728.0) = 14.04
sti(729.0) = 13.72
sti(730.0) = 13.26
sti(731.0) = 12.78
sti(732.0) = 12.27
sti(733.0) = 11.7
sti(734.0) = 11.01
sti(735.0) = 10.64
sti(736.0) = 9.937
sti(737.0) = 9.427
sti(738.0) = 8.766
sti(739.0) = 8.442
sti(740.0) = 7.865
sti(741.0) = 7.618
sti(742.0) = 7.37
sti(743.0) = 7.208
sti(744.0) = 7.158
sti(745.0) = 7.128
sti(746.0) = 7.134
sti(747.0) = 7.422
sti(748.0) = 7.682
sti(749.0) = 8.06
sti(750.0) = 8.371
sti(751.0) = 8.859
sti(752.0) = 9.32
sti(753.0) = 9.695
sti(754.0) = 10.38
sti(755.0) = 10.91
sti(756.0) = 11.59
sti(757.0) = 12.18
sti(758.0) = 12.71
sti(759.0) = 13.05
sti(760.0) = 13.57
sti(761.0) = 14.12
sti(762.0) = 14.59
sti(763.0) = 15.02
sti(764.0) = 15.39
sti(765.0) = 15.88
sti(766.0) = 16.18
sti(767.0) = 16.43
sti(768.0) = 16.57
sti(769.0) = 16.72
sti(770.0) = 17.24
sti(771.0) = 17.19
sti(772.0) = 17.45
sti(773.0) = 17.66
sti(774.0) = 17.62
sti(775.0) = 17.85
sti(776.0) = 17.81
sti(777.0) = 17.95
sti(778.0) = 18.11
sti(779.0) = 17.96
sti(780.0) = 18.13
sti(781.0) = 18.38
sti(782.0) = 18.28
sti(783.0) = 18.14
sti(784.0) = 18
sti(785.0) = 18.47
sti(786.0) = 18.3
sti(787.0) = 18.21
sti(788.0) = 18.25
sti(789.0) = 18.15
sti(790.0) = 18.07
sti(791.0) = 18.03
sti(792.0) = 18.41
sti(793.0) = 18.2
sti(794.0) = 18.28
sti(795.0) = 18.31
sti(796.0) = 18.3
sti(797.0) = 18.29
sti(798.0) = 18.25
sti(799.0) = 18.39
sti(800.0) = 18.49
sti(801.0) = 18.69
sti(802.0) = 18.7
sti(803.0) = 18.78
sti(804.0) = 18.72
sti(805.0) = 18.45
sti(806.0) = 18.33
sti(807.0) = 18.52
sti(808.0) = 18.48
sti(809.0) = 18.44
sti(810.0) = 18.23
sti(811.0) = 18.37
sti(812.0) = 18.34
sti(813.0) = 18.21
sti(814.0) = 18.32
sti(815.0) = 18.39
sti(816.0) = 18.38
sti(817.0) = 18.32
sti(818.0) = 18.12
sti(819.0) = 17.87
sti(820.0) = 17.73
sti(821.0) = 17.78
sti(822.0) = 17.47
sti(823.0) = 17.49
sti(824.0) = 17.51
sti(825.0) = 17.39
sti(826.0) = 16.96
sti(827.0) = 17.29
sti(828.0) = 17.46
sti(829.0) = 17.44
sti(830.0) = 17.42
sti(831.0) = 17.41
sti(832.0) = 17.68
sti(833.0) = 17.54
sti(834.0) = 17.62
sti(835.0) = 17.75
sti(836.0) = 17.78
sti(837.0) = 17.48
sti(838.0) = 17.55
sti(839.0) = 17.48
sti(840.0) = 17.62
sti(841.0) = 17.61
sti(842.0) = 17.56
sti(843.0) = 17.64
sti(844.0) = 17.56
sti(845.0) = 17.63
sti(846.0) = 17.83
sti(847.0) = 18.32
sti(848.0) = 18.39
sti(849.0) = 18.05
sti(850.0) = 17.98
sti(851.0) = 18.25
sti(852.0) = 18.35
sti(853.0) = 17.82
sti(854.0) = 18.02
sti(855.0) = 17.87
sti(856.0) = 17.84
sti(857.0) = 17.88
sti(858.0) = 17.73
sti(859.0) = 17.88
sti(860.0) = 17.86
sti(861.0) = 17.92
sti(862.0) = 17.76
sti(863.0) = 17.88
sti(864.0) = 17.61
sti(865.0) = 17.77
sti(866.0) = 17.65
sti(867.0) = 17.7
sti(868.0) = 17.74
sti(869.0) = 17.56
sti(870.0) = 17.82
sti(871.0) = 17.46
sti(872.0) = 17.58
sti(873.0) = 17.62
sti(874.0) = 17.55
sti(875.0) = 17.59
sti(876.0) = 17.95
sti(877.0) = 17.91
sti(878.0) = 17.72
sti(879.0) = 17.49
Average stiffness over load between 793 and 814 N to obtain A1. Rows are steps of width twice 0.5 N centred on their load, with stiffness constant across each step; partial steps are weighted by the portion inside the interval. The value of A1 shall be 18.4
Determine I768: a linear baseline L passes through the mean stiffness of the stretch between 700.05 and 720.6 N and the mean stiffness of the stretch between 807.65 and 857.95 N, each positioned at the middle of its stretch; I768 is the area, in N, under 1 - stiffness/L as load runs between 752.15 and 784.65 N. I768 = 3.7 N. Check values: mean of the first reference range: 17.5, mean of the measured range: 15.7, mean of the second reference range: 17.8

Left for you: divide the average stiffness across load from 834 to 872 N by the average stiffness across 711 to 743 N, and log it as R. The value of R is 1.31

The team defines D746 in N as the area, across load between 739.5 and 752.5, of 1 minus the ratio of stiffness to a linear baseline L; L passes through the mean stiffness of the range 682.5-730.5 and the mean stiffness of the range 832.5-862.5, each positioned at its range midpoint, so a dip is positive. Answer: 7.2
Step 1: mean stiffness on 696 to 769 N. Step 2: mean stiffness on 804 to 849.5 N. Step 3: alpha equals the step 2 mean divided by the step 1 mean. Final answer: 1.30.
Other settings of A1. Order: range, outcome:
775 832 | 18.1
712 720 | 17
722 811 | 14.7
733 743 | 9.05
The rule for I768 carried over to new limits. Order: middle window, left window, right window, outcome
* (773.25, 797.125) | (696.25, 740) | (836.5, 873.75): -2.2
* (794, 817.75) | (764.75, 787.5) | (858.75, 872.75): -1.0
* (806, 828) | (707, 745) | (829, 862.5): -1.6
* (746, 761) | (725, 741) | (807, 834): 3.2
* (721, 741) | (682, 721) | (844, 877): 6.0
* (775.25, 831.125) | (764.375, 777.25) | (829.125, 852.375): -2.3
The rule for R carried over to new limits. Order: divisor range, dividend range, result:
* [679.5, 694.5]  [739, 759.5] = 0.51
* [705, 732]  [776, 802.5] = 1.12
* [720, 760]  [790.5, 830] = 1.64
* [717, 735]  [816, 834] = 1.21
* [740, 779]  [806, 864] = 1.39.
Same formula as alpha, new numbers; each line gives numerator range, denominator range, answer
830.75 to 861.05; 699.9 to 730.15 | 1.06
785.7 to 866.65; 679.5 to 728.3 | 1.04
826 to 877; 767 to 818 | 0.98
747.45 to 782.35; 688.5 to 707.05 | 0.81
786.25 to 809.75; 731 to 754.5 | 2.06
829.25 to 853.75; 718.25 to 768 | 1.49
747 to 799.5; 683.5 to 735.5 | 0.94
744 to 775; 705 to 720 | 0.74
